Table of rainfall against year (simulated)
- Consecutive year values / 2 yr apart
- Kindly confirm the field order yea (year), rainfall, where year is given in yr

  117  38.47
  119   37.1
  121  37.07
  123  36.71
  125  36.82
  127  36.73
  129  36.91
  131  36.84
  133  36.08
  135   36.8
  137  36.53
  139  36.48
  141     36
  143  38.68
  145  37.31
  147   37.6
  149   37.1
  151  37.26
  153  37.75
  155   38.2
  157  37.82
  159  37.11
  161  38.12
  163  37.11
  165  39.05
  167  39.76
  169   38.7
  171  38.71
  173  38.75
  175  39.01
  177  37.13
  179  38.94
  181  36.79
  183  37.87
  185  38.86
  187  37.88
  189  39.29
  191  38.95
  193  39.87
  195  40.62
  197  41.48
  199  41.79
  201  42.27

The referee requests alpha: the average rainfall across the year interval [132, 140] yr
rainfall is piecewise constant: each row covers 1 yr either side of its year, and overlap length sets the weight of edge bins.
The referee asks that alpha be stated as 36.5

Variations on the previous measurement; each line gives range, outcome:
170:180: 38.5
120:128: 36.8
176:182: 37.6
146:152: 37.3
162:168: 38.6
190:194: 39.4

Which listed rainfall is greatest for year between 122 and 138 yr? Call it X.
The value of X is 36.91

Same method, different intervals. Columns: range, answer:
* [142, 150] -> 38.68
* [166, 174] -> 39.76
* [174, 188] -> 39.01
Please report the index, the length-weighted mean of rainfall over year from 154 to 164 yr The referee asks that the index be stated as 37.7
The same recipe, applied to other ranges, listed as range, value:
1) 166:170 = 39.2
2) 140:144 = 37.3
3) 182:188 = 38.2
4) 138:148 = 37.2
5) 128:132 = 36.9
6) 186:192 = 38.7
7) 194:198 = 41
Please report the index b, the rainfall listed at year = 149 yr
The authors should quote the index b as 37.1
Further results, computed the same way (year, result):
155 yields 38.2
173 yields 38.75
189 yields 39.29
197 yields 41.48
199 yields 41.79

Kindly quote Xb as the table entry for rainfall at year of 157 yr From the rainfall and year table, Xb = 37.82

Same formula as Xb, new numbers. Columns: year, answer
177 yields 37.13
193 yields 39.87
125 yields 36.82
